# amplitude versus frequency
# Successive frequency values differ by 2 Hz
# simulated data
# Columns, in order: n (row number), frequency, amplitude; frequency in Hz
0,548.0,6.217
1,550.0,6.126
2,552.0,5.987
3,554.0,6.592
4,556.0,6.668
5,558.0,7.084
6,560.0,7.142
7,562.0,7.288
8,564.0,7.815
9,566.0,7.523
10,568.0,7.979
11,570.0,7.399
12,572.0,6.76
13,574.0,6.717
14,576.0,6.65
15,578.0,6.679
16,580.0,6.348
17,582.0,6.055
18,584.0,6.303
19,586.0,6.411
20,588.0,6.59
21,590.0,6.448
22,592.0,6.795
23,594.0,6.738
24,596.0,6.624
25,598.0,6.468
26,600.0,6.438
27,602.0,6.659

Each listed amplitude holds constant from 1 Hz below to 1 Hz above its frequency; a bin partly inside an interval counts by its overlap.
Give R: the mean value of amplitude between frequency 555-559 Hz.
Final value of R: 6.88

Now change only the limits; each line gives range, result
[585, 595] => 6.6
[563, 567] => 7.67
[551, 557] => 6.42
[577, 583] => 6.36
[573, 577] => 6.68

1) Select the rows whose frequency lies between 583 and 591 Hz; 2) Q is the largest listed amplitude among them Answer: 6.59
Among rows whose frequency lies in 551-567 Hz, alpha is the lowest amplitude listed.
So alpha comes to 5.987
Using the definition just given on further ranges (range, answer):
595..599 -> 6.468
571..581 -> 6.348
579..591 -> 6.055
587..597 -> 6.448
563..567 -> 7.523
